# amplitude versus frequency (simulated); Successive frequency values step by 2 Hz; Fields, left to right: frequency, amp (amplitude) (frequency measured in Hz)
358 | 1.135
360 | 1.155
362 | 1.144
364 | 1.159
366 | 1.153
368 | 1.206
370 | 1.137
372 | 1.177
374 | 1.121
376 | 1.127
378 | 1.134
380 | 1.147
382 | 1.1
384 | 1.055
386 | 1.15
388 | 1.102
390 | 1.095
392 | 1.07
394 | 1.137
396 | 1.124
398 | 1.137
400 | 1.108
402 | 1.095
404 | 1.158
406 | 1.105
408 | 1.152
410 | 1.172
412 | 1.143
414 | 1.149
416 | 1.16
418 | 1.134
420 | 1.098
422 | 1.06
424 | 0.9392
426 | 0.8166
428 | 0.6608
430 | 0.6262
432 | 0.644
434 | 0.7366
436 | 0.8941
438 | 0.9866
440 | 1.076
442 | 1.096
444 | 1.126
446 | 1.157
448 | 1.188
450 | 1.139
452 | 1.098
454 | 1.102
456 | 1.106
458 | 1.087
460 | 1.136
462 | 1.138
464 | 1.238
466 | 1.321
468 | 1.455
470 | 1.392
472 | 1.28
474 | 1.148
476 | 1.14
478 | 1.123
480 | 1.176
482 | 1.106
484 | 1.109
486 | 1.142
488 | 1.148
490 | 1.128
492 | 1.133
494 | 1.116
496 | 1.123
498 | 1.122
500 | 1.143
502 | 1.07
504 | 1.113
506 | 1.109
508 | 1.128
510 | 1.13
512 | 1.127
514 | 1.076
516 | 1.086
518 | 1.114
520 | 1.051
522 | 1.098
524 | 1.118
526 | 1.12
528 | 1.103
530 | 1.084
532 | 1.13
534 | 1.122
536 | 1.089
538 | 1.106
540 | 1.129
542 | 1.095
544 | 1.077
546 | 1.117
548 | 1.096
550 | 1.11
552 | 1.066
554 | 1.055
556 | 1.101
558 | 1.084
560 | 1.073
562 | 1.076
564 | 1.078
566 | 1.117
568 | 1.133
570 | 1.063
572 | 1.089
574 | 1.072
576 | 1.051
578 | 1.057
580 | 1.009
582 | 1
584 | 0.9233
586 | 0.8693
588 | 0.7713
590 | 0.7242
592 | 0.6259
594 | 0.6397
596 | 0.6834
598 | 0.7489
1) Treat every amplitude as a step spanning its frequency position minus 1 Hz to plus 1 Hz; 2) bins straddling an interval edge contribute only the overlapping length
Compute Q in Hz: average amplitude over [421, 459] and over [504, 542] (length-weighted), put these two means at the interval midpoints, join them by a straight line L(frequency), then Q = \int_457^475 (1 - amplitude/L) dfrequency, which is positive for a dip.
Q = -4.0 Hz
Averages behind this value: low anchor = 0.976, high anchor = 1.11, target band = 1.24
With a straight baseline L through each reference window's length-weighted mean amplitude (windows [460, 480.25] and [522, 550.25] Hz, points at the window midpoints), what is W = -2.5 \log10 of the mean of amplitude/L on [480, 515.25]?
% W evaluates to 0.06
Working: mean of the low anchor 1.24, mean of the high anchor 1.11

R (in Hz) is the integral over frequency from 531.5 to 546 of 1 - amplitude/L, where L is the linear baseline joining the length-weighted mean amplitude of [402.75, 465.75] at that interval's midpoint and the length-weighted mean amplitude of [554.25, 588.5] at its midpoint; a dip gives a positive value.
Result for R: -0.9 Hz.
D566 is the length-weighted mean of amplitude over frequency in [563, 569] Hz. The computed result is 1.11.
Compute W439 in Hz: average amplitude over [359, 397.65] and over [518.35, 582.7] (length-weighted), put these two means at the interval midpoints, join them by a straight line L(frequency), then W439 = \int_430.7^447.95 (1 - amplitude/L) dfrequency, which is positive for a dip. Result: 2.2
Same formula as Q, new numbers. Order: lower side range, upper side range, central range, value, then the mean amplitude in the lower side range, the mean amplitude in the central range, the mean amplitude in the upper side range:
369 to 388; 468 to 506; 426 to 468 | 4.16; 1.13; 1.03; 1.16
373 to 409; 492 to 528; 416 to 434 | 3.78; 1.12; 0.881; 1.11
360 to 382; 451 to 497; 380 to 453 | 6.94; 1.15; 1.05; 1.17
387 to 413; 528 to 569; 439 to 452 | -0.15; 1.12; 1.13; 1.1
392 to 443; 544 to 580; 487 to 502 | -1.06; 1.02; 1.13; 1.08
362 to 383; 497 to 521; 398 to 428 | 1.45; 1.15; 1.08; 1.11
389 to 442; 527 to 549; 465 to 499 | -3.85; 1.02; 1.19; 1.1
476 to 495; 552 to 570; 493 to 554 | 0.24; 1.13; 1.1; 1.09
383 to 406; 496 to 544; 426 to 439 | 4.07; 1.11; 0.763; 1.11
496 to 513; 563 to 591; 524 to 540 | -0.56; 1.12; 1.11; 0.997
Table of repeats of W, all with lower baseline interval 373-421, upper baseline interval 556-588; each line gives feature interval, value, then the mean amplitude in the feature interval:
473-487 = -0.05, 1.13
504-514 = -0.05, 1.12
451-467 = -0.06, 1.15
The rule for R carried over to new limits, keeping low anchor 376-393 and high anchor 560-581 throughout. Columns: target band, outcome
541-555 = -0.12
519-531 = -0.14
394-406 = -0.20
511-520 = -0.09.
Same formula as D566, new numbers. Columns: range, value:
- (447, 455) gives 1.13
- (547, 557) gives 1.09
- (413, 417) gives 1.15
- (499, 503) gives 1.11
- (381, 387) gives 1.1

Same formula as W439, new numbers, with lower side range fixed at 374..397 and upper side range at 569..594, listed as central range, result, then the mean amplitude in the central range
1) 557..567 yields -1.5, 1.09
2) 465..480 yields -3.3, 1.26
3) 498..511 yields -1.5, 1.12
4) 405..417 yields -0.6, 1.15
